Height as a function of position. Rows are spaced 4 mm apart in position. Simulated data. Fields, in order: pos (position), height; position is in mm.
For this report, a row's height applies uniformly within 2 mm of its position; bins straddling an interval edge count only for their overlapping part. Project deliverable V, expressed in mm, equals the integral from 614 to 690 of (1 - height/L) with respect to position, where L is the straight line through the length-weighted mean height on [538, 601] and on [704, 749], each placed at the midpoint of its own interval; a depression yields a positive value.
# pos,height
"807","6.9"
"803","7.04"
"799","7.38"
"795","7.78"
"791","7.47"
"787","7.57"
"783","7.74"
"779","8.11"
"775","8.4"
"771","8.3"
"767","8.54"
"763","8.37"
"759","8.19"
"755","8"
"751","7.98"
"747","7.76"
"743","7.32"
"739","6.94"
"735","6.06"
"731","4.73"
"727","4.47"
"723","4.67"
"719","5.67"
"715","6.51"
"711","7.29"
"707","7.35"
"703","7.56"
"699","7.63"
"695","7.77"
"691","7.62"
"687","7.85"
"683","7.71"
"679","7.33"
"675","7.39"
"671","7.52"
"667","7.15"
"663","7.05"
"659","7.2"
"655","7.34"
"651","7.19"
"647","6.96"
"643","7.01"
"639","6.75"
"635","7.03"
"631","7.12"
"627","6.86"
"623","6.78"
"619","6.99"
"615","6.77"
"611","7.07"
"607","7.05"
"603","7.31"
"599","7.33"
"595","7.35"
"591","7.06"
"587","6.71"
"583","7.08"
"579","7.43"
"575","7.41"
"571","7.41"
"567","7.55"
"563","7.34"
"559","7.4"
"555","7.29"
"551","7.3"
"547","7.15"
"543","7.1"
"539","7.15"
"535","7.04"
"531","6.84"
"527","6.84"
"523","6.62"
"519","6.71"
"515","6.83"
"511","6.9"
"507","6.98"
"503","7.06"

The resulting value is -4.9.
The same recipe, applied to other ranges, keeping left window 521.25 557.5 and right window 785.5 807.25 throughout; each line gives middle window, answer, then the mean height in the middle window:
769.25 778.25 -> -1.2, 8.32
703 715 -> 0.1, 7.22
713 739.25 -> 6.5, 5.49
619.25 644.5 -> 0.8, 6.93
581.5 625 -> 0.5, 7.05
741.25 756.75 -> -0.9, 7.77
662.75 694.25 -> -1.1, 7.49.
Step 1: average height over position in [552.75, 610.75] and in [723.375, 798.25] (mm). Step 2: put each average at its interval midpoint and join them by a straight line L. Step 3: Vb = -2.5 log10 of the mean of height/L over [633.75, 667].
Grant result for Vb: 0.03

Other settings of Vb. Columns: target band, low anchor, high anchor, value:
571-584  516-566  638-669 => -0.040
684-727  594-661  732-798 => 0.082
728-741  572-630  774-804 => 0.281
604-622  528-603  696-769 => 0.025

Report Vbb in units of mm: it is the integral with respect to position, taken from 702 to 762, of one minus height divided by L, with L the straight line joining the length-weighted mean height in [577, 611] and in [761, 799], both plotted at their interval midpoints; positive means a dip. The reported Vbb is 8.3 mm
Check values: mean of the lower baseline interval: 7.16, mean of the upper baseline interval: 8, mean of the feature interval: 6.71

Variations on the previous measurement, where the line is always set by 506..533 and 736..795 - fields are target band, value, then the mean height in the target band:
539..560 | -0.9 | 7.23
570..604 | -0.6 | 7.22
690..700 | -0.2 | 7.68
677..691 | -0.2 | 7.63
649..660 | 0.2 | 7.25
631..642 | 0.6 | 6.94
